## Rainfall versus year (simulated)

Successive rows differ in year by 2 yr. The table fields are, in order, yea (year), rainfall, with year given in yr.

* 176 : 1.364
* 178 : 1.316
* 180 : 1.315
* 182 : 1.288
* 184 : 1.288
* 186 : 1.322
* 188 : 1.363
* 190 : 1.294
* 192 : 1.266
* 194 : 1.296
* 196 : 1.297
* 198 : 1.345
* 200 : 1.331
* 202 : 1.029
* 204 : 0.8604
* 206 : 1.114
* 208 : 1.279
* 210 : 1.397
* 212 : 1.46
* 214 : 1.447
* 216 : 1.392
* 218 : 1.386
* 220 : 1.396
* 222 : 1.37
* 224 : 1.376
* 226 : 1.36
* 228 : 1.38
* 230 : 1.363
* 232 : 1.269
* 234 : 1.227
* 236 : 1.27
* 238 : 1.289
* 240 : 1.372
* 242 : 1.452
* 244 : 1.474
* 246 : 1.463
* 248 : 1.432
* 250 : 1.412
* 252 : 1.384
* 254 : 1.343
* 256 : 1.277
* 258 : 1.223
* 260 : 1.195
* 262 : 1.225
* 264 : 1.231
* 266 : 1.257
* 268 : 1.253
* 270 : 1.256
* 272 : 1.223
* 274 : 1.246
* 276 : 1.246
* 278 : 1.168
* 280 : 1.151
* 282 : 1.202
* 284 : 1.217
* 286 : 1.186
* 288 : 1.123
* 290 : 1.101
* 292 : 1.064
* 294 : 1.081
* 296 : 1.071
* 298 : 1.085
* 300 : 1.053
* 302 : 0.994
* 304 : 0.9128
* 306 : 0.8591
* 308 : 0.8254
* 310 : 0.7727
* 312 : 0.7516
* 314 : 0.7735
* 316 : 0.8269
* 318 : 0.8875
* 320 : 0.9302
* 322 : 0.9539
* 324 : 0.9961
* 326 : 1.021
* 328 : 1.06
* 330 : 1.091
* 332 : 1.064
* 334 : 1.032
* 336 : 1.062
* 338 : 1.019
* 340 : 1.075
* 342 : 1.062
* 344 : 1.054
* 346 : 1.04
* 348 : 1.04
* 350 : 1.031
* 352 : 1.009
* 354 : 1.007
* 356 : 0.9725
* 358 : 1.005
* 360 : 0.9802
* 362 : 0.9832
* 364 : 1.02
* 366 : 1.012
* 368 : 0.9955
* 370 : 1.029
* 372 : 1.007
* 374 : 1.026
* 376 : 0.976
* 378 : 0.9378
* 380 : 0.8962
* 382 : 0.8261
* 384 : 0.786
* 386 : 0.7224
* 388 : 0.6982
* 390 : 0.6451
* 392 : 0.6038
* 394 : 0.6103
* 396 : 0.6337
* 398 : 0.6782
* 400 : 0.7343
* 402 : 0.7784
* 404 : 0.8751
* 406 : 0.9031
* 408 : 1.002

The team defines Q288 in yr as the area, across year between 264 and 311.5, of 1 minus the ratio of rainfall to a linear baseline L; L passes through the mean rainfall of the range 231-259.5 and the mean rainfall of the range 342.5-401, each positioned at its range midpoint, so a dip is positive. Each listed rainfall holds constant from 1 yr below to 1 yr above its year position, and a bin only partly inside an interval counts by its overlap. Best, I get 3.9 yr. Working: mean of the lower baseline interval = 1.35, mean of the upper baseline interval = 0.897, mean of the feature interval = 1.1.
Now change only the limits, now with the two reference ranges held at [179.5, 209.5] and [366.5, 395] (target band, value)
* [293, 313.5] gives 1.5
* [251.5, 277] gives -3.7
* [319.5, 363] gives -4.5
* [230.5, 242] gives -1.5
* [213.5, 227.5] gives -2.3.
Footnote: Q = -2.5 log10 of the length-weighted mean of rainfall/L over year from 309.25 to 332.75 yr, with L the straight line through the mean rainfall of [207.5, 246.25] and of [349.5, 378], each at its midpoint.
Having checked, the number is 0.20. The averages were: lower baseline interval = 1.37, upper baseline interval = 1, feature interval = 0.928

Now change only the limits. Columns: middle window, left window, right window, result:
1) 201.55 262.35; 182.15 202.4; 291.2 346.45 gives -0.12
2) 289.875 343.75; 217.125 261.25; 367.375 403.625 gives 0.09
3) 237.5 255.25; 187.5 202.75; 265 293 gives -0.15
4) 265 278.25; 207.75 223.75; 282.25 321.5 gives -0.11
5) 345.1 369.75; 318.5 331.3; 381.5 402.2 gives -0.18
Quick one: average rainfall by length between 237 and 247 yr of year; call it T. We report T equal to 1.41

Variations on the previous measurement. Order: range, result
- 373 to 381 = 0.959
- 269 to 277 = 1.24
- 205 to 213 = 1.31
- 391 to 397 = 0.616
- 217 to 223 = 1.38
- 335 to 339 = 1.04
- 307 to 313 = 0.783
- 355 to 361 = 0.986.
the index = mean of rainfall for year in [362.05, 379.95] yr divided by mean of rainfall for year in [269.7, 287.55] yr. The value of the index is 0.82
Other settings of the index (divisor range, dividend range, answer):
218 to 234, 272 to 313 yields 0.78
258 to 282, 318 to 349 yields 0.84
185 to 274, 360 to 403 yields 0.64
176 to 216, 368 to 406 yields 0.63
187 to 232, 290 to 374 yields 0.76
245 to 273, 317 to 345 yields 0.79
